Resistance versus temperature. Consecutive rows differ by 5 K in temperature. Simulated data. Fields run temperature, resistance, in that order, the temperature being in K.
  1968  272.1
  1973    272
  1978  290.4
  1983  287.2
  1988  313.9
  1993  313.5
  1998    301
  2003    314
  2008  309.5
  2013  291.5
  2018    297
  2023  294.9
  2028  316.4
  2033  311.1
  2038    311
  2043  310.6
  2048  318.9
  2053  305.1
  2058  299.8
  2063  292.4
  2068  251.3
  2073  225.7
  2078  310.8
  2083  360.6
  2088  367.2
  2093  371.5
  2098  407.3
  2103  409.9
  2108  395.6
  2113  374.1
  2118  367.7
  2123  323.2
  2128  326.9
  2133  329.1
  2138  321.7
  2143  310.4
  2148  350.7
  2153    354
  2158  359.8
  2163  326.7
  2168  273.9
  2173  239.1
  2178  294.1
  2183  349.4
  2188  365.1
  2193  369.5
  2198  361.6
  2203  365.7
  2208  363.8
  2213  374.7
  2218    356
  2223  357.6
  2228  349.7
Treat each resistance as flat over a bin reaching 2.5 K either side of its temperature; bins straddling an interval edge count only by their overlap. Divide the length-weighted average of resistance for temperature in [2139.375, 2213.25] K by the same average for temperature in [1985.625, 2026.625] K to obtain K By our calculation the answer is 1.10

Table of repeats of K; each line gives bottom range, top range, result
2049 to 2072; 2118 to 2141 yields 1.16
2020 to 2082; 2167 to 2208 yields 1.12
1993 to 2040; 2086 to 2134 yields 1.21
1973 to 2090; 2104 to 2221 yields 1.13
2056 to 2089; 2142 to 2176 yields 1.06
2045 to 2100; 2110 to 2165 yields 1.07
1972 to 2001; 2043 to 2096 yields 1.04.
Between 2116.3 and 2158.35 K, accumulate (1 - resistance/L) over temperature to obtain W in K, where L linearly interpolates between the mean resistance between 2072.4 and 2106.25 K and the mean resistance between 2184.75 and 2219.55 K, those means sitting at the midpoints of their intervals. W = 2.9 K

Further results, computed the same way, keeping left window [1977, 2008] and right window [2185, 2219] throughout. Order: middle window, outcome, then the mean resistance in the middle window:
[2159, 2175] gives 3.0 K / 289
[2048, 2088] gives 3.4 K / 299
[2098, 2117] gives -3.1 K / 393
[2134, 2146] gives 1.0 K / 319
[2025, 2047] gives 0.3 K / 312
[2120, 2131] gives 0.5 K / 327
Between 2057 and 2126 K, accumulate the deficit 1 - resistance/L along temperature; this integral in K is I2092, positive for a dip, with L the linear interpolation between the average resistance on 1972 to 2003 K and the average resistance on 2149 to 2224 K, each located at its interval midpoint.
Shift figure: -4.2 K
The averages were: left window 299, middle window 341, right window 341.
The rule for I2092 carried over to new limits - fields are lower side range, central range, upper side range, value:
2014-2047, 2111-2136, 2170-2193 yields -2.39 K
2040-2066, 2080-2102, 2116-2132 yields -3.77 K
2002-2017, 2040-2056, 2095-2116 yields 1.36 K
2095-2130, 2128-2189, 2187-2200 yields 7.73 K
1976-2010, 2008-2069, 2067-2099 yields 2.78 K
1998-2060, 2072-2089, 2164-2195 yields -0.56 K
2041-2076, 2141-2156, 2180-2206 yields -0.16 K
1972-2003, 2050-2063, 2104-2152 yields 0.86 K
